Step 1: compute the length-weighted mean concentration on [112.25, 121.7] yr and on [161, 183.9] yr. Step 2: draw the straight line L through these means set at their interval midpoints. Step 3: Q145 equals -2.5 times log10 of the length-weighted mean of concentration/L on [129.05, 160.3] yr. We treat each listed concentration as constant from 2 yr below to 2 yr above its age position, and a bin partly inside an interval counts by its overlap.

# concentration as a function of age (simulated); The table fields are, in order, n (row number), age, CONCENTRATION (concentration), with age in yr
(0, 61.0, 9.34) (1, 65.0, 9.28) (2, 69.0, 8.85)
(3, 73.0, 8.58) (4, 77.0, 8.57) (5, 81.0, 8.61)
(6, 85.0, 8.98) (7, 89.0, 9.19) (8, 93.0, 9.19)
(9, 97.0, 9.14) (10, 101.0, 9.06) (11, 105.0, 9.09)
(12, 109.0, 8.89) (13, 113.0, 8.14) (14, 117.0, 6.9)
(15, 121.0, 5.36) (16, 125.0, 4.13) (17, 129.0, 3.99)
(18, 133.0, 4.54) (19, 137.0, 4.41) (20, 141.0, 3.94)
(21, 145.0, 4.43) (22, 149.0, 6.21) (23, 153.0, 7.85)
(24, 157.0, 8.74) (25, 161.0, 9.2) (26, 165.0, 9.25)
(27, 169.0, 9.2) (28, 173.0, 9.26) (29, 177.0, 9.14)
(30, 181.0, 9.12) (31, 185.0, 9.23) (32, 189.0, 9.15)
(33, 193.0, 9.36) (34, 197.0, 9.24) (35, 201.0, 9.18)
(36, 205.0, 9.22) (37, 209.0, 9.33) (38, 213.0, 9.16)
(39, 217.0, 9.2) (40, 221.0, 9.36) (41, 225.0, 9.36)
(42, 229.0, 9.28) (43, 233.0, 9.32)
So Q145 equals 0.369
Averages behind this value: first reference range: 6.82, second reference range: 9.2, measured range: 5.77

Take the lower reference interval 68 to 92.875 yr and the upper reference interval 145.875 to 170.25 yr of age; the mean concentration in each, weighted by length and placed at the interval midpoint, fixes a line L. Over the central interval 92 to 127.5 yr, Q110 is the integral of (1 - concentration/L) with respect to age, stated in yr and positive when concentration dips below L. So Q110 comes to 3.8 yr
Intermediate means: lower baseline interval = 8.82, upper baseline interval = 8.2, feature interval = 7.67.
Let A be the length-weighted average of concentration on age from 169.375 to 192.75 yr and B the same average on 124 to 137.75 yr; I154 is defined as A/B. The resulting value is 2.16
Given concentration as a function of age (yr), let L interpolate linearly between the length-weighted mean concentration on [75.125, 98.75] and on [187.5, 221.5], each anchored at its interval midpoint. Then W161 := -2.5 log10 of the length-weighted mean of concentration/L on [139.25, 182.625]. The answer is 0.16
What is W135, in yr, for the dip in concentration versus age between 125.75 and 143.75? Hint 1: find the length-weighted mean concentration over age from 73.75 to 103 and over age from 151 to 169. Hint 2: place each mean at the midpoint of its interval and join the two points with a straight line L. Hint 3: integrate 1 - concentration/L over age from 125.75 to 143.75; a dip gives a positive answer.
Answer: 9.4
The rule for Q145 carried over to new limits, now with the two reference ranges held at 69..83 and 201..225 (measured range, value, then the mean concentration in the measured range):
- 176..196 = -0.009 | 9.21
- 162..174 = -0.022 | 9.23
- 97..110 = -0.036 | 9.04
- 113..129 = 0.491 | 5.61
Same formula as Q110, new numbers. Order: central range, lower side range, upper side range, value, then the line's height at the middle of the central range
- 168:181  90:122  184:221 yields -0.3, 8.98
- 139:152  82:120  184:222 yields 5.6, 8.9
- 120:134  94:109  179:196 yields 7.2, 9.12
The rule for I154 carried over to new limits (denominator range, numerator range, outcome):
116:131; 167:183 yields 1.85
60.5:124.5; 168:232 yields 1.09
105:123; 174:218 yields 1.23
